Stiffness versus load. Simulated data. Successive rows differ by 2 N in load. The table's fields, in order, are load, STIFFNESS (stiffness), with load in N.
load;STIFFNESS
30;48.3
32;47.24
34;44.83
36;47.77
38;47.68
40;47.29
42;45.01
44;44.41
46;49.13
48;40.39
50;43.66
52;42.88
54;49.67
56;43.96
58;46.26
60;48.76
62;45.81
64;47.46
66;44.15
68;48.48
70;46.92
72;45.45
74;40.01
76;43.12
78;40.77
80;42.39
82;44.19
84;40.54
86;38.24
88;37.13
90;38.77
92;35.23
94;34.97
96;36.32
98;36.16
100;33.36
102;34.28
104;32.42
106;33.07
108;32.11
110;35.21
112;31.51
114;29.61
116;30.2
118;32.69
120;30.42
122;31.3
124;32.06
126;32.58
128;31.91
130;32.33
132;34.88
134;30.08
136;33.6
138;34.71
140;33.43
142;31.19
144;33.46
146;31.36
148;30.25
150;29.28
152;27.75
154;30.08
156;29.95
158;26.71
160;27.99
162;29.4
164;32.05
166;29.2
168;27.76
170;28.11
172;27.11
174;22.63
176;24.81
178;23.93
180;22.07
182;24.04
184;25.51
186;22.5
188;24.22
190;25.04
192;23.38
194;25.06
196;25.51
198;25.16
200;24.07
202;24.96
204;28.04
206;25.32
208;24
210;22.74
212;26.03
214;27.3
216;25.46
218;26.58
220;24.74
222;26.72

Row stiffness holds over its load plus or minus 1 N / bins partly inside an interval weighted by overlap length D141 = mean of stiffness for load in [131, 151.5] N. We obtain 32.1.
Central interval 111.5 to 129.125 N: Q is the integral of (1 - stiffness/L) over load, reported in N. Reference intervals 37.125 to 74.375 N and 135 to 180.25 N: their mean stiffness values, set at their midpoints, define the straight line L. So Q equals 1.9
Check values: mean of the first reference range 45.7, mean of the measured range 31.4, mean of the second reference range 29.1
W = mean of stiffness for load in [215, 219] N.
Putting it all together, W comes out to 26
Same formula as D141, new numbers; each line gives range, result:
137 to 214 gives 27.1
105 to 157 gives 31.7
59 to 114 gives 39.3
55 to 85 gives 44.6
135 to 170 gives 30.4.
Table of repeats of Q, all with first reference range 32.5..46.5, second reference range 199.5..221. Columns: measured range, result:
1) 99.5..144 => 4.7 N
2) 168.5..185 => 2.6 N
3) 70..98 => 0.8 N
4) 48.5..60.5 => -0.2 N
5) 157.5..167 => 0.6 N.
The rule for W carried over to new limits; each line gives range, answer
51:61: 46.3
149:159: 28.8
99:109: 33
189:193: 24.2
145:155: 29.7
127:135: 32.3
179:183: 23.1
